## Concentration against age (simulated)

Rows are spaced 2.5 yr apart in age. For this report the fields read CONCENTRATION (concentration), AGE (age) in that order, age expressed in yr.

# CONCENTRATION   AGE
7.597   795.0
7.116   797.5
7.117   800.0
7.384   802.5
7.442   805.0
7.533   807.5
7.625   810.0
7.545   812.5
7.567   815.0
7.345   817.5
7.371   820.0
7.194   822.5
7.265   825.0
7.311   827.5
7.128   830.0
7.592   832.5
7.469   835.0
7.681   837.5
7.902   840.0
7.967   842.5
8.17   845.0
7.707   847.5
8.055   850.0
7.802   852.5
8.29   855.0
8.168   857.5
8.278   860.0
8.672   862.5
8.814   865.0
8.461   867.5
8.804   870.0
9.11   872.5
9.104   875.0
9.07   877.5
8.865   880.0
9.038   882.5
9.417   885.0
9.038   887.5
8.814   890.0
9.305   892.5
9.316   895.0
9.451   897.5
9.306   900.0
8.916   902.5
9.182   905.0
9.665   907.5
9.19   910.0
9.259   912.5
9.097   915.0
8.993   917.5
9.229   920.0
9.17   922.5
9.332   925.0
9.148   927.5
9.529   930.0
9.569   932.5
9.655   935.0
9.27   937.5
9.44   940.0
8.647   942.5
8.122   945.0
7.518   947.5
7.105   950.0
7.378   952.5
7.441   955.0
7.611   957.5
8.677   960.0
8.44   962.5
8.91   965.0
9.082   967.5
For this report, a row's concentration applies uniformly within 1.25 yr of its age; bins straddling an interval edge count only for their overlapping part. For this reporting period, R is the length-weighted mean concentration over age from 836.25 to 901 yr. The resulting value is 8.64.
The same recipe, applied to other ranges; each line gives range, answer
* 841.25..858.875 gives 8.02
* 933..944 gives 9.25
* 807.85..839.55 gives 7.44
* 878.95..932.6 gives 9.21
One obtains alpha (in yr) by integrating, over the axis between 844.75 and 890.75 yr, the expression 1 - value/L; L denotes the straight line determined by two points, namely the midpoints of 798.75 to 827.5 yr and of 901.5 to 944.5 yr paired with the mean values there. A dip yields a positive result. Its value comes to -1.7 yr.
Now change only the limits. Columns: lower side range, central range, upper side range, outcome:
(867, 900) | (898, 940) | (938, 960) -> -3.96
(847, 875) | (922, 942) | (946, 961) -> -4.02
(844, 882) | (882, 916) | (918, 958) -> -2.53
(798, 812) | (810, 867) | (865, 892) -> 2.34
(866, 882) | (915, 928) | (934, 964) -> -1.02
